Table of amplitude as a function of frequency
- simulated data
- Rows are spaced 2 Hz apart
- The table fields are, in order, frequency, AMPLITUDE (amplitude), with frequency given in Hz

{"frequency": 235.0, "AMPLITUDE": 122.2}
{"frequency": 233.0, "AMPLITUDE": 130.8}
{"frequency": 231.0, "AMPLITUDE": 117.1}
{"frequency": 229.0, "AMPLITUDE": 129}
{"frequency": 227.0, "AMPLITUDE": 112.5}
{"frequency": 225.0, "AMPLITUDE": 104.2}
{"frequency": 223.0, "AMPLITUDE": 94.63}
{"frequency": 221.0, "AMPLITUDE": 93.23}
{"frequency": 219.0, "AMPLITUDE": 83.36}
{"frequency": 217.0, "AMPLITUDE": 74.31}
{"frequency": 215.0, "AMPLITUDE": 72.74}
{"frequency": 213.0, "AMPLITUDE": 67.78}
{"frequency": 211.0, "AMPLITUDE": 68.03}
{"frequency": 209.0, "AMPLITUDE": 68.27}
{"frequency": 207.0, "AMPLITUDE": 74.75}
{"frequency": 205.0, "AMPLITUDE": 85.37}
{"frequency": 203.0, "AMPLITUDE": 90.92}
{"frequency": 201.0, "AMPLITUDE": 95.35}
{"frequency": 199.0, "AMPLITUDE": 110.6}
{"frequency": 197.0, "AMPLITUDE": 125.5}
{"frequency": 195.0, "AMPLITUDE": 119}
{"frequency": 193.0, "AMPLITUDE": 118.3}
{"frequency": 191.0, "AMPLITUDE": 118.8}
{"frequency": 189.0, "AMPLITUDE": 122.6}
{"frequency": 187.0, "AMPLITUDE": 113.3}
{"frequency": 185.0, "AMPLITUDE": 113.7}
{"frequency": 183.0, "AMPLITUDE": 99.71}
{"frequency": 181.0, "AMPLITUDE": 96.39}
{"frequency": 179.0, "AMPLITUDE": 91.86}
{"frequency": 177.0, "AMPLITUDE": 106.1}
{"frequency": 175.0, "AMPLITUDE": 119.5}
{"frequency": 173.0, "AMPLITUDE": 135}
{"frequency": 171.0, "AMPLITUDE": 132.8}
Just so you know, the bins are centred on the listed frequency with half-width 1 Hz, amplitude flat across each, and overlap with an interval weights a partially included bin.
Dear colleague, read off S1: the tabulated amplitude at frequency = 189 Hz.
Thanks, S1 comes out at 122.6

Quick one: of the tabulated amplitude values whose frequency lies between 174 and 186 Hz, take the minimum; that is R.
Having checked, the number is 91.86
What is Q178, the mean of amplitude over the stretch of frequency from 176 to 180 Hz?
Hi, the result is 99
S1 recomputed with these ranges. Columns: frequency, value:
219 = 83.36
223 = 94.63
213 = 67.78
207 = 74.75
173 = 135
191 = 118.8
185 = 113.7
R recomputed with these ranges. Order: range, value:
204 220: 67.78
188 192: 118.8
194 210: 68.27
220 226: 93.23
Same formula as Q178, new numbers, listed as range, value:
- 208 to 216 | 69.2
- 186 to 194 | 118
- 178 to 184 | 96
